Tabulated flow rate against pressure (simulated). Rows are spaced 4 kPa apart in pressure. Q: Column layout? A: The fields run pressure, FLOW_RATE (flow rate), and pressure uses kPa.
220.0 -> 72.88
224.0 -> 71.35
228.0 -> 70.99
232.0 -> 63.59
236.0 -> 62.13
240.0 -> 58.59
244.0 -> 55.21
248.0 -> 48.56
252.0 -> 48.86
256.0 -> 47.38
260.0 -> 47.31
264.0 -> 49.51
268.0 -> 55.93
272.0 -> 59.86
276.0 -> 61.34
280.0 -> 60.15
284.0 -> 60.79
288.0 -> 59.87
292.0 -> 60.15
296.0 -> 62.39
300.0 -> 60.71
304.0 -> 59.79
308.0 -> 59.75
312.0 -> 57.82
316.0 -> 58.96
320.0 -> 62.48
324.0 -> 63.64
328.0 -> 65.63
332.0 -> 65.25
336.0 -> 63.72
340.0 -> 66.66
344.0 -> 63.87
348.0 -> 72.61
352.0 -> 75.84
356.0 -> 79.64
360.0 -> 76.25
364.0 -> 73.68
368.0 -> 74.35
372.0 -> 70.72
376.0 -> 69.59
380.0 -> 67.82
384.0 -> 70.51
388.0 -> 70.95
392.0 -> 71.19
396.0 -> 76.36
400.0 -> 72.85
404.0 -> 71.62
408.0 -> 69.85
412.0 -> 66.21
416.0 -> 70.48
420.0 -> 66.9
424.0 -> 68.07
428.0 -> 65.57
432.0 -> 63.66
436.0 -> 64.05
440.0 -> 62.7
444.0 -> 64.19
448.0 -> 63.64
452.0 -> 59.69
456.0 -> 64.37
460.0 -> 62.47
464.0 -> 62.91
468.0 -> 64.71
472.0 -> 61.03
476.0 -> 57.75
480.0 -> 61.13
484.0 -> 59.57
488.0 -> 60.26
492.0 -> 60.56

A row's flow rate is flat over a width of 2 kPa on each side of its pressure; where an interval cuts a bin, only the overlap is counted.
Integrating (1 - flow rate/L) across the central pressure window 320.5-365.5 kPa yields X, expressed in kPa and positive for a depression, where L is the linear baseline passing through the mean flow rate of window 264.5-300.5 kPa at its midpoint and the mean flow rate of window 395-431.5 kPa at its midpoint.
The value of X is -3.67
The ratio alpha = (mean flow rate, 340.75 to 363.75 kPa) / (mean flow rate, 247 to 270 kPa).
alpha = 1.48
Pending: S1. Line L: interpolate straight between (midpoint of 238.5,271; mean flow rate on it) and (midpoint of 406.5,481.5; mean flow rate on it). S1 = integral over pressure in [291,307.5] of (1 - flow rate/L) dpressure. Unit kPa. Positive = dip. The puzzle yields -1.9 kPa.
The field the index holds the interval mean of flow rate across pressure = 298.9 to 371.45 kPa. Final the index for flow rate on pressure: 66.9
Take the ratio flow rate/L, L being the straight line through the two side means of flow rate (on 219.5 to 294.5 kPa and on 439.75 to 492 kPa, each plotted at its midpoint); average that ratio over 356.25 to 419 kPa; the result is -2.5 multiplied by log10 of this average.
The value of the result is -0.18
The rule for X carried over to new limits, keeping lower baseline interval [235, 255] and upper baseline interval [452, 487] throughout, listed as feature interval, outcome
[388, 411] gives -5.0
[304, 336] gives -3.1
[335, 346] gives -1.5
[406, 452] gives -4.2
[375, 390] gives -2.8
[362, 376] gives -3.4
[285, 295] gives -0.9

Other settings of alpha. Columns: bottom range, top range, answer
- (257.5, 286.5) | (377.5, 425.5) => 1.25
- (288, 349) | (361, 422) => 1.13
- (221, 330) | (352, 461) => 1.17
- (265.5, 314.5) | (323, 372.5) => 1.18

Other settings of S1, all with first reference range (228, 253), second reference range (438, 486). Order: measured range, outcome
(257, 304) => 0.5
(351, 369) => -4.8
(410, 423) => -1.4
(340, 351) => -1.6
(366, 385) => -3.2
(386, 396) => -1.9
